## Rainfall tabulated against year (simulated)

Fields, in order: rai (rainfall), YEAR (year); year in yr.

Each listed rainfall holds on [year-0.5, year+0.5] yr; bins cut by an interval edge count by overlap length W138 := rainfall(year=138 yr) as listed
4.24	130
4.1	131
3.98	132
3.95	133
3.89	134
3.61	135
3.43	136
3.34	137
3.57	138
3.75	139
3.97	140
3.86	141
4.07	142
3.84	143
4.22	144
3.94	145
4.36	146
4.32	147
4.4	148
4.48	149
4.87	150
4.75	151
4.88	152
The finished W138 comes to 3.57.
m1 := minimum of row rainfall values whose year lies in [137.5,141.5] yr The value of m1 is 3.57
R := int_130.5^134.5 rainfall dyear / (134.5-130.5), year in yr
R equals 3.98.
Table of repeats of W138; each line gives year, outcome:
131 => 4.1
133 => 3.95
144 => 4.22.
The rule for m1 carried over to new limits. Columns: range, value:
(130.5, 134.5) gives 3.89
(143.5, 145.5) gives 3.94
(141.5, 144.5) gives 3.84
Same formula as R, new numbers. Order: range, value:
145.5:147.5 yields 4.34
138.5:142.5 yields 3.91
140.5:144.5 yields 4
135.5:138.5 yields 3.45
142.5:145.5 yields 4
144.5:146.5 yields 4.15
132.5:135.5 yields 3.82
